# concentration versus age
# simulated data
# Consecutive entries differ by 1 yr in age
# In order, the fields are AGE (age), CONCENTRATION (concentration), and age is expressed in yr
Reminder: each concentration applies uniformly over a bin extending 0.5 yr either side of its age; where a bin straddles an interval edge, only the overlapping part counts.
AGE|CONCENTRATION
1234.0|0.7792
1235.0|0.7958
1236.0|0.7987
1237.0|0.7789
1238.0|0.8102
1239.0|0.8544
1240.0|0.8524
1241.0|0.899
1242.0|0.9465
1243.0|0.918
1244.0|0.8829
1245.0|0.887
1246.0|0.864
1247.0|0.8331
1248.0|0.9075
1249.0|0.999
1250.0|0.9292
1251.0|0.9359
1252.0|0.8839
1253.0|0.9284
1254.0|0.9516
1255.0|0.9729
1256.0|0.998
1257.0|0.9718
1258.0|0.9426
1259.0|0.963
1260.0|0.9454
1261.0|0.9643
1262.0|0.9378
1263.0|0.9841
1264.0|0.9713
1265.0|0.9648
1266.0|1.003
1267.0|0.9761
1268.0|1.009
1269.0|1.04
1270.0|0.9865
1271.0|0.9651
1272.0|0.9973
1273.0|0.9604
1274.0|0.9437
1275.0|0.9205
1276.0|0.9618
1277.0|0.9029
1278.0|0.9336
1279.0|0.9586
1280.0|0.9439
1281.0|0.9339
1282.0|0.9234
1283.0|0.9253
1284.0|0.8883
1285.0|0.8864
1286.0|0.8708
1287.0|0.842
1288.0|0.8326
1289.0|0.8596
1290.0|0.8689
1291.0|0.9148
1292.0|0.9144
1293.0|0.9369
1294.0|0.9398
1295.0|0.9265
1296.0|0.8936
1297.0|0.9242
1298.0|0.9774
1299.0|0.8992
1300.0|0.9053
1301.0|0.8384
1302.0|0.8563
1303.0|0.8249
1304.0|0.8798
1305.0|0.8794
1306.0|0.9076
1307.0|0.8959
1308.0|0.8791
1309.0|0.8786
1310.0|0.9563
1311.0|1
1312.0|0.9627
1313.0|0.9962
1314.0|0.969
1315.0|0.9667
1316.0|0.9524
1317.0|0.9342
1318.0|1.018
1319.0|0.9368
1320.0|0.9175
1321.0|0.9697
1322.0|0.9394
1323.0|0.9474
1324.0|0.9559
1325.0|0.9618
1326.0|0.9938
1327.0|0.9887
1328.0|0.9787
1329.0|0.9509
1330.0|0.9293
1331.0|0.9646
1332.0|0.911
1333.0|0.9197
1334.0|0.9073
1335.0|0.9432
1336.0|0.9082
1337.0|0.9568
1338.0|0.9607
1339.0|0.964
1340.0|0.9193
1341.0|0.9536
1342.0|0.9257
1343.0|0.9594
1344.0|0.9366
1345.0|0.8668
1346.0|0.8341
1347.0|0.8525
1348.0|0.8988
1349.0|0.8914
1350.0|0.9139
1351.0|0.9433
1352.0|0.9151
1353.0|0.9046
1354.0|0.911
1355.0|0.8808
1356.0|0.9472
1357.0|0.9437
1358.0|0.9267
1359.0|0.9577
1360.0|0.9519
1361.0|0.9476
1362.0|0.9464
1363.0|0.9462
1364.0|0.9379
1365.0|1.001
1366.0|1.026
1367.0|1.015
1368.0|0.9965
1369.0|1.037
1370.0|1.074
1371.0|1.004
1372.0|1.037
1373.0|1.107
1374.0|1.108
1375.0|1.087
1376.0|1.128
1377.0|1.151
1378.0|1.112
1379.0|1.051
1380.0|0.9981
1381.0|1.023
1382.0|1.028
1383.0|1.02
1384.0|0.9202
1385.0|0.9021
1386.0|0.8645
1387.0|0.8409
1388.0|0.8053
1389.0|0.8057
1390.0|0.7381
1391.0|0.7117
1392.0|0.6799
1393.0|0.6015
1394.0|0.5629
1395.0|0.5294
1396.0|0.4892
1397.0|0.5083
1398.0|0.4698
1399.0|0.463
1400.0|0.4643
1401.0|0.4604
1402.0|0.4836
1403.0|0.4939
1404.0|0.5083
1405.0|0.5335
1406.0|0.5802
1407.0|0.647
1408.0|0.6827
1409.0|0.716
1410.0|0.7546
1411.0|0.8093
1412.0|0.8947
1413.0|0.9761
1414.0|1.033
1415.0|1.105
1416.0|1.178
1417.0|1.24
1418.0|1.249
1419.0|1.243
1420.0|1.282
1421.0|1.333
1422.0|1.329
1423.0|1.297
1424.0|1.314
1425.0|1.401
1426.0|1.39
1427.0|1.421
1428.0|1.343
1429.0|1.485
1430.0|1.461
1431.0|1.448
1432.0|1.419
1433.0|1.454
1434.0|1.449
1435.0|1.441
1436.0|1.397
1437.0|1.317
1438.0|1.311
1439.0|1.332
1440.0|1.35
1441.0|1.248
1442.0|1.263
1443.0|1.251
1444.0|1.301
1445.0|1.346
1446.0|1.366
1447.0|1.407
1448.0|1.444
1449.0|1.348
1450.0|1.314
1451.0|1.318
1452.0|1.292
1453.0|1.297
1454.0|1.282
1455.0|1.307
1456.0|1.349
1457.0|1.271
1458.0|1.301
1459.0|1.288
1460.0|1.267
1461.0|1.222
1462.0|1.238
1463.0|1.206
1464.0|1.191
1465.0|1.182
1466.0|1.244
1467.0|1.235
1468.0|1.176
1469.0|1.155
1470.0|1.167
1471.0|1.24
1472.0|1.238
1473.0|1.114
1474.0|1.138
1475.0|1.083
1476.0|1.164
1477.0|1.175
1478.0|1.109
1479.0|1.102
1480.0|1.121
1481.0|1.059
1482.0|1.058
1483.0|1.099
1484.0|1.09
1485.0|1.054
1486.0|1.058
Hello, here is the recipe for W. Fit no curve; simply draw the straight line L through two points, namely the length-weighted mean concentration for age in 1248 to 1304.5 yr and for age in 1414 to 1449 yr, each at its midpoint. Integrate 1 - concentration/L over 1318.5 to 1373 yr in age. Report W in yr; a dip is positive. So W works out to 8.1 yr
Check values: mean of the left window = 0.932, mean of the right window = 1.34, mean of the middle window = 0.948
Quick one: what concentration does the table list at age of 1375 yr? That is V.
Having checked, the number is 1.087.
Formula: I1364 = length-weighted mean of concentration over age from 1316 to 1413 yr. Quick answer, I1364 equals 0.874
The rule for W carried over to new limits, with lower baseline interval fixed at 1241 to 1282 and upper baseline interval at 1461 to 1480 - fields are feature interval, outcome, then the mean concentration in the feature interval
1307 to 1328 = 1.1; 0.955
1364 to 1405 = 9.4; 0.83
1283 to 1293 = 1.0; 0.881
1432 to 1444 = -2.2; 1.35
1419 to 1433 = -3.1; 1.38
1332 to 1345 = 1.2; 0.934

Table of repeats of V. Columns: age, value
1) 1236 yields 0.7987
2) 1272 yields 0.9973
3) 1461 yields 1.222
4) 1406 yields 0.5802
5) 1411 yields 0.8093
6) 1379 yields 1.051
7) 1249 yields 0.999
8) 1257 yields 0.9718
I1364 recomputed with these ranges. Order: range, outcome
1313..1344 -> 0.951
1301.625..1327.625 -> 0.938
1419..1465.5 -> 1.33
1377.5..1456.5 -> 1.05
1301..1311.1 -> 0.889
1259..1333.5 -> 0.935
